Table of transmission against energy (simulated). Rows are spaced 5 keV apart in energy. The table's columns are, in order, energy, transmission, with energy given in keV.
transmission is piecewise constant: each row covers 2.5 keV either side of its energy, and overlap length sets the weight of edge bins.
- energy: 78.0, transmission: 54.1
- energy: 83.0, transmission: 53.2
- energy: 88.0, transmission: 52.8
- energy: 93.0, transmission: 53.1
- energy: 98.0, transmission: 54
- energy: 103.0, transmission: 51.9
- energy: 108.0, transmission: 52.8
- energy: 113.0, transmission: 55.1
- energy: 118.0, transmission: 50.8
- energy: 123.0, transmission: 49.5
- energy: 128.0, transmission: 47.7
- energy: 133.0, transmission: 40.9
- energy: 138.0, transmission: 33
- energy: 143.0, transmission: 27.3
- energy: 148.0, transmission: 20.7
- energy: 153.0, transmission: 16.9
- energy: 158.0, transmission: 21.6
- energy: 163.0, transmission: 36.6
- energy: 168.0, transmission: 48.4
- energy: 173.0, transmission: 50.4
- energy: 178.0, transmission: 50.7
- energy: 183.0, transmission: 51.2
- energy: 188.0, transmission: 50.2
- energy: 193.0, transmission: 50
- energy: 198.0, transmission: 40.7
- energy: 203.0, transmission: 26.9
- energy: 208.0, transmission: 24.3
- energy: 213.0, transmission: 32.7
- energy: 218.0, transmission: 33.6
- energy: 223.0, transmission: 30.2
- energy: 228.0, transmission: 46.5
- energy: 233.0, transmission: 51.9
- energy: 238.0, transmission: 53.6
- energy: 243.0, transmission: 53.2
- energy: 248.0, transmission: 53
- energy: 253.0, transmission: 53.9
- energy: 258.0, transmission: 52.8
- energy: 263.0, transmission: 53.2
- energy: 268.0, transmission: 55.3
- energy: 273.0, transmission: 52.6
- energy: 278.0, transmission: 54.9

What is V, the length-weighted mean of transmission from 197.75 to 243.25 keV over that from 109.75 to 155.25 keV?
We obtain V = 1.01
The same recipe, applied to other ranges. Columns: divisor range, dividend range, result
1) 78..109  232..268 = 1.00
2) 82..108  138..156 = 0.44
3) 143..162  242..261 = 2.41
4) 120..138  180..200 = 1.09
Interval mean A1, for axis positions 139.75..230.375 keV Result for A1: 36.6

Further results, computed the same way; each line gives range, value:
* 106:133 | 50.2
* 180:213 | 40.1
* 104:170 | 38.8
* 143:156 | 20.5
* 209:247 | 42.7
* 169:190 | 50.5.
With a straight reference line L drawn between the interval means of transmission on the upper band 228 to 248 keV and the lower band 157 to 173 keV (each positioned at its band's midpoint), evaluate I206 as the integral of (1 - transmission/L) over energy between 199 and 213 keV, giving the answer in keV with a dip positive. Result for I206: 5.40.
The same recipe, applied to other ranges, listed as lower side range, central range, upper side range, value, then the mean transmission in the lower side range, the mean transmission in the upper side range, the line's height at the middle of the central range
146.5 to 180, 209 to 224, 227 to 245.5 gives 4.97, 35.2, 51.7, 47.2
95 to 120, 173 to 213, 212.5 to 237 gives 1.90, 53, 40.4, 43.8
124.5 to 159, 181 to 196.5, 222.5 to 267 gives -3.88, 30.7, 50.9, 39.9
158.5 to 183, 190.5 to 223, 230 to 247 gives 9.67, 45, 52.7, 49.1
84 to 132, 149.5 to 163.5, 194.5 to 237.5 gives 6.81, 51.7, 37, 45.1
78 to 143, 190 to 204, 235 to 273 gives 2.91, 48.9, 53.5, 51.7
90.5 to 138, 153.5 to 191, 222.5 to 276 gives 5.70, 49.7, 51.4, 50.4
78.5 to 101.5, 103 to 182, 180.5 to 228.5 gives 9.71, 53.3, 38.3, 46.4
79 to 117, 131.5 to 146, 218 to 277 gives 5.42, 53.2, 50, 52.3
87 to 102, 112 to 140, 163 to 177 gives 2.70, 53.2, 47.3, 50.7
